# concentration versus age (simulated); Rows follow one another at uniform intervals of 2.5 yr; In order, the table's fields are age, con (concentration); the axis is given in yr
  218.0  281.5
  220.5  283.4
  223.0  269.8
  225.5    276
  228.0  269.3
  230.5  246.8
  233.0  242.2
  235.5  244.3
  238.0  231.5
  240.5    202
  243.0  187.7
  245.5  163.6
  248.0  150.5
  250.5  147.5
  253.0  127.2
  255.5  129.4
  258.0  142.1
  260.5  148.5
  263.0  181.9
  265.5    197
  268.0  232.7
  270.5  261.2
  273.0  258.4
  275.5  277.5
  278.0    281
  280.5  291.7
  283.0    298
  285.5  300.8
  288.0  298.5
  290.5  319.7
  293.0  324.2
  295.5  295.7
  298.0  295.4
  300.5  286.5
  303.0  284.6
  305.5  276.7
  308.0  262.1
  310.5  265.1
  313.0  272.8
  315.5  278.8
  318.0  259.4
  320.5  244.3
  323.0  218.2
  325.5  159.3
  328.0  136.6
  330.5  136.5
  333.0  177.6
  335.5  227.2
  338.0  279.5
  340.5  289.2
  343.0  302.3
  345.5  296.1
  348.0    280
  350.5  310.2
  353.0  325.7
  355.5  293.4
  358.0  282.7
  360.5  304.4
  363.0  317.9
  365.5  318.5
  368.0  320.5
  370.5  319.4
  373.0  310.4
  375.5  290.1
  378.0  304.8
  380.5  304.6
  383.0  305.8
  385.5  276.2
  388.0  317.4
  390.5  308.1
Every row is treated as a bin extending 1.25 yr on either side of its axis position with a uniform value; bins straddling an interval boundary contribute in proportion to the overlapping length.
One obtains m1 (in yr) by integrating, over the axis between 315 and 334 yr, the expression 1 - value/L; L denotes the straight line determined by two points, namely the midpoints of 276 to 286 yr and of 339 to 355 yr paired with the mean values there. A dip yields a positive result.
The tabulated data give 6.3 yr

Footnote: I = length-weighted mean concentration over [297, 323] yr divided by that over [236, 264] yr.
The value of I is 1.6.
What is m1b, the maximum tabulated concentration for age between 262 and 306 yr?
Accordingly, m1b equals 324.2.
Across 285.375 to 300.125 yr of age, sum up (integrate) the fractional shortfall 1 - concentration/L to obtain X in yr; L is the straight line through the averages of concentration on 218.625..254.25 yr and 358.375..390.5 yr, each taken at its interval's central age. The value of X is -2.9 yr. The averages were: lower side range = 218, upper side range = 307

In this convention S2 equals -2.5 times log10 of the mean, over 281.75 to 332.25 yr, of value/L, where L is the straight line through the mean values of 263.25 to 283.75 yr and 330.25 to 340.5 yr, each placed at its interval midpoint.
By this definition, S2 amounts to -0.09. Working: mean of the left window 257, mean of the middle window 260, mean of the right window 222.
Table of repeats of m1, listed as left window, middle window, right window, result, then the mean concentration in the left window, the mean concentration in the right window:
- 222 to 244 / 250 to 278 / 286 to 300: 8.1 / 241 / 305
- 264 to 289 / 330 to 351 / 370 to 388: 2.3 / 269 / 302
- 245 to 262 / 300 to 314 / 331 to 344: -4.3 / 144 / 247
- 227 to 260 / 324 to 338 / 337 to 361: 5.0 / 190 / 296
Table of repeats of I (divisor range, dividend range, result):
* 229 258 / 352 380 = 1.64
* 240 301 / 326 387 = 1.20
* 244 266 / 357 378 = 2.01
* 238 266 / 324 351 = 1.43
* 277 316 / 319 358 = 0.85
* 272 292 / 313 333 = 0.71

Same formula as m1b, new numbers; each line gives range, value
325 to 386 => 325.7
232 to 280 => 281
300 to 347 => 302.3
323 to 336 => 227.2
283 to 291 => 319.7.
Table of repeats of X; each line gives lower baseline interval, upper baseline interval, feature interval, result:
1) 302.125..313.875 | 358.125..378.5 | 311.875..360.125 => 6.3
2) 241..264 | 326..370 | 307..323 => -2.2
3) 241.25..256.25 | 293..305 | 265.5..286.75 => -3.8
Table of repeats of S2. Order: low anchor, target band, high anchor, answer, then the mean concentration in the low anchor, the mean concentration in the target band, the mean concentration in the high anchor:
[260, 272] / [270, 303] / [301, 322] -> -0.234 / 209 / 292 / 268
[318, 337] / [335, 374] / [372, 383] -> -0.196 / 192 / 300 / 303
